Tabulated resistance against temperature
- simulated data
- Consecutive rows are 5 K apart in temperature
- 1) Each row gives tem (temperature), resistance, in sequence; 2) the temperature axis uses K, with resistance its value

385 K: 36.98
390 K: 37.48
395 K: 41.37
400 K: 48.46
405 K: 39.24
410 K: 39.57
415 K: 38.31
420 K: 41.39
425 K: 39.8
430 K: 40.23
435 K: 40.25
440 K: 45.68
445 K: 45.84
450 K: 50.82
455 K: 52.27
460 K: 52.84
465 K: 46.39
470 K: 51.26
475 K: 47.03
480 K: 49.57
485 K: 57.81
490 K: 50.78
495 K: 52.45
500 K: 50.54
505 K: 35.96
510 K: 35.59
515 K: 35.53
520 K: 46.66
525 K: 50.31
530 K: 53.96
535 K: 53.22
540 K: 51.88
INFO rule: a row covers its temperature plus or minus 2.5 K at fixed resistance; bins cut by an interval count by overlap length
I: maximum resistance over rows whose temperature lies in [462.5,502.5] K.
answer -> 57.81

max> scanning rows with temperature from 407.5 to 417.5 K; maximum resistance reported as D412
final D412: 39.57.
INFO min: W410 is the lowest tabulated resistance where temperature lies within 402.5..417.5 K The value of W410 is 38.31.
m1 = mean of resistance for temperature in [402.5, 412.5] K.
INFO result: 39.4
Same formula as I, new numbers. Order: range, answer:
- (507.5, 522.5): 46.66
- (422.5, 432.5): 40.23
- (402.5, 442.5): 45.68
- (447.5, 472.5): 52.84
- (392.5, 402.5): 48.46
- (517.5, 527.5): 50.31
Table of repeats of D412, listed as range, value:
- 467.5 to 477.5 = 51.26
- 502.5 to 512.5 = 35.96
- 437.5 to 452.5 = 50.82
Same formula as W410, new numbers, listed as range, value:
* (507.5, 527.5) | 35.53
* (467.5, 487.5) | 47.03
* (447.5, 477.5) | 46.39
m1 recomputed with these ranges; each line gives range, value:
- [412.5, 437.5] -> 40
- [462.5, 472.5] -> 48.8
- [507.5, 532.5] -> 44.4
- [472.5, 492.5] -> 51.3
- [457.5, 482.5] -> 49.4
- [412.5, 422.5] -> 39.9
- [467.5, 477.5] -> 49.1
